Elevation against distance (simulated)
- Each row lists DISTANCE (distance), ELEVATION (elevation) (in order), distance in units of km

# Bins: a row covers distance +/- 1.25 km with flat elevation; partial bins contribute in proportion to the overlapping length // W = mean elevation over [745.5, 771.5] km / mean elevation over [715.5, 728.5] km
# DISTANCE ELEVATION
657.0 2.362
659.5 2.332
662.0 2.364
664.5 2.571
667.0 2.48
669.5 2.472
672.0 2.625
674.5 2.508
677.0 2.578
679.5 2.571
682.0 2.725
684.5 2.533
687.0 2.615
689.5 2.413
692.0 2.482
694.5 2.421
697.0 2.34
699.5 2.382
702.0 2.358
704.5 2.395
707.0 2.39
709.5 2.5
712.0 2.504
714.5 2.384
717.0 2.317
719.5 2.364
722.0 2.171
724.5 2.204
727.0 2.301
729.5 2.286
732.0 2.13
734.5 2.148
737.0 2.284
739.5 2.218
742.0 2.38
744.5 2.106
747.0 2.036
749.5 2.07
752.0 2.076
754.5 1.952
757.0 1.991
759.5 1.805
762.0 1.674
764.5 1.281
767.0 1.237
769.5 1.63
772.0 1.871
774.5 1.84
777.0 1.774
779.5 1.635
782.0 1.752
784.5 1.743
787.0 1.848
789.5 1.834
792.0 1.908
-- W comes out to 0.8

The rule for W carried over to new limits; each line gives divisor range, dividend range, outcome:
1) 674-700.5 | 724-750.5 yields 0.88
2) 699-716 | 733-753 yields 0.90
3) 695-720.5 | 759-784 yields 0.69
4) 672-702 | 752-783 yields 0.69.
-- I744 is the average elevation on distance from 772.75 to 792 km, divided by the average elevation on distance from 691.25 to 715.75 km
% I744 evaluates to 0.7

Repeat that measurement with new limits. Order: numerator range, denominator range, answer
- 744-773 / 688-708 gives 0.75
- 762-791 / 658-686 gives 0.67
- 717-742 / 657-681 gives 0.90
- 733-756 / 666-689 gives 0.83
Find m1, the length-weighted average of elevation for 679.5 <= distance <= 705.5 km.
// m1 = 2.47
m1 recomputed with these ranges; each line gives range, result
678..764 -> 2.27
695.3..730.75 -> 2.35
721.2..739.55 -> 2.22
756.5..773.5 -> 1.63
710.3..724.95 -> 2.34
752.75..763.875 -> 1.83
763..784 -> 1.63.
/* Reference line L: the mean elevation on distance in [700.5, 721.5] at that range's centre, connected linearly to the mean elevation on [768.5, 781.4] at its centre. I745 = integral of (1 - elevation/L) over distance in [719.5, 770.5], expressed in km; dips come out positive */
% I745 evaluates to 1.28 km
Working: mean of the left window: 2.39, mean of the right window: 1.75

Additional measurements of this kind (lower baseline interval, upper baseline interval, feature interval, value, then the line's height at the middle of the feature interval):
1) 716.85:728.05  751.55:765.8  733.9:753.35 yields -1.8 km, 1.98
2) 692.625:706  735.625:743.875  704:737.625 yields 0.2 km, 2.33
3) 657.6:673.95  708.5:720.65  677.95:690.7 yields -0.6 km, 2.45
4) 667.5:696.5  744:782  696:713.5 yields -0.7 km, 2.32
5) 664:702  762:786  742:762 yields -1.6 km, 1.85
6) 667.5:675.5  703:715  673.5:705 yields 0.0 km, 2.49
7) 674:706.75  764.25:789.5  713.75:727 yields -0.5 km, 2.21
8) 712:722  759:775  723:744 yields -1.4 km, 2.1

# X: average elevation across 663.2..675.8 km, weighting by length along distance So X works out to 2.53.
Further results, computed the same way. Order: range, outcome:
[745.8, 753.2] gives 2.06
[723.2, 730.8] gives 2.26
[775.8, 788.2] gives 1.75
